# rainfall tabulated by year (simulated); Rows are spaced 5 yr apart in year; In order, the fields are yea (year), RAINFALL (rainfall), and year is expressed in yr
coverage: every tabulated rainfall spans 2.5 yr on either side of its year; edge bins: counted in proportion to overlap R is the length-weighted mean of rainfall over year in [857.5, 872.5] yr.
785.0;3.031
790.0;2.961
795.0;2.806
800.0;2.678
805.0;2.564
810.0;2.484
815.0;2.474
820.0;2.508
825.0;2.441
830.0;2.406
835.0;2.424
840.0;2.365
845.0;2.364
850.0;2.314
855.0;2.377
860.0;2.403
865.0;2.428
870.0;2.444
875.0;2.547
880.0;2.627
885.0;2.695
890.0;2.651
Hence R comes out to 2.42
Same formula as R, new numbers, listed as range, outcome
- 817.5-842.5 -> 2.43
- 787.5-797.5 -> 2.88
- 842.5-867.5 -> 2.38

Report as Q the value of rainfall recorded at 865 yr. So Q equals 2.428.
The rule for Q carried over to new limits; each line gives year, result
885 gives 2.695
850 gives 2.314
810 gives 2.484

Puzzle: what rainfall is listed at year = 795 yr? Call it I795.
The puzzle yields 2.806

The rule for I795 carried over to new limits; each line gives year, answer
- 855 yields 2.377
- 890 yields 2.651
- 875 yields 2.547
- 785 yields 3.031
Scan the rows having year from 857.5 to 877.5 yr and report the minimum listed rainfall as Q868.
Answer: 2.403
